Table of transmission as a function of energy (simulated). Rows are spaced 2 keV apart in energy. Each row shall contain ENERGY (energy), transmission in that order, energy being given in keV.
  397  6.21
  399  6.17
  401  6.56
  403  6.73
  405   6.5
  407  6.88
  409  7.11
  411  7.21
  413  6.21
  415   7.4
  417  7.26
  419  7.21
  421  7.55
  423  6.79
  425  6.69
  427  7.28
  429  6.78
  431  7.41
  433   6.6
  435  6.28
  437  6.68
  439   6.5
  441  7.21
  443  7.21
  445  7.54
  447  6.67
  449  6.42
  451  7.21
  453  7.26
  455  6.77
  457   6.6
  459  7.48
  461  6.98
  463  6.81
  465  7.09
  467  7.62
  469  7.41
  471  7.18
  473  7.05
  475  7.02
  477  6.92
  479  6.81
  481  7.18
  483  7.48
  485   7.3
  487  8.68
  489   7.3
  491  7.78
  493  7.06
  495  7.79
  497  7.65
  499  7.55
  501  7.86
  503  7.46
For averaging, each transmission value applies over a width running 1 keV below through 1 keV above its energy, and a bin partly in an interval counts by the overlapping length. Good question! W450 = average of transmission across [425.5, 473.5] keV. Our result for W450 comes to 7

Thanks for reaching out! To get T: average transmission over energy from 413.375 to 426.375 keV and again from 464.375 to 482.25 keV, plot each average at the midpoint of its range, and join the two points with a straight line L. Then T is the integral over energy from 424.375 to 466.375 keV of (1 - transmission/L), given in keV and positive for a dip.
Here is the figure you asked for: 1.1 keV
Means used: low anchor 7.11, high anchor 7.15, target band 6.94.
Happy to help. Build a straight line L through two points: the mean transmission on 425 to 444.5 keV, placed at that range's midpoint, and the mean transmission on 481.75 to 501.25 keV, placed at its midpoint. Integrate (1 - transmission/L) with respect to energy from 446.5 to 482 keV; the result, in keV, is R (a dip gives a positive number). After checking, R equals 1.2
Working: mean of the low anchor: 6.89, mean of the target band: 7.03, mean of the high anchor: 7.63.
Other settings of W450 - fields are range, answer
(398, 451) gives 6.89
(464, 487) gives 7.25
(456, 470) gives 7.14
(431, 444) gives 6.8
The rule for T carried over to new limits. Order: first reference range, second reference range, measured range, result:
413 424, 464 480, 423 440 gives 0.9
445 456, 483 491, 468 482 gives 0.7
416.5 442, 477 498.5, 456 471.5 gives 0.2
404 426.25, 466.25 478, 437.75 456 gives 0.3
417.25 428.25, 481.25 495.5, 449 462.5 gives 0.7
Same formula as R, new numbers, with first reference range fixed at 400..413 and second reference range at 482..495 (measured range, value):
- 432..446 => 0.50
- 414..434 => -0.40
